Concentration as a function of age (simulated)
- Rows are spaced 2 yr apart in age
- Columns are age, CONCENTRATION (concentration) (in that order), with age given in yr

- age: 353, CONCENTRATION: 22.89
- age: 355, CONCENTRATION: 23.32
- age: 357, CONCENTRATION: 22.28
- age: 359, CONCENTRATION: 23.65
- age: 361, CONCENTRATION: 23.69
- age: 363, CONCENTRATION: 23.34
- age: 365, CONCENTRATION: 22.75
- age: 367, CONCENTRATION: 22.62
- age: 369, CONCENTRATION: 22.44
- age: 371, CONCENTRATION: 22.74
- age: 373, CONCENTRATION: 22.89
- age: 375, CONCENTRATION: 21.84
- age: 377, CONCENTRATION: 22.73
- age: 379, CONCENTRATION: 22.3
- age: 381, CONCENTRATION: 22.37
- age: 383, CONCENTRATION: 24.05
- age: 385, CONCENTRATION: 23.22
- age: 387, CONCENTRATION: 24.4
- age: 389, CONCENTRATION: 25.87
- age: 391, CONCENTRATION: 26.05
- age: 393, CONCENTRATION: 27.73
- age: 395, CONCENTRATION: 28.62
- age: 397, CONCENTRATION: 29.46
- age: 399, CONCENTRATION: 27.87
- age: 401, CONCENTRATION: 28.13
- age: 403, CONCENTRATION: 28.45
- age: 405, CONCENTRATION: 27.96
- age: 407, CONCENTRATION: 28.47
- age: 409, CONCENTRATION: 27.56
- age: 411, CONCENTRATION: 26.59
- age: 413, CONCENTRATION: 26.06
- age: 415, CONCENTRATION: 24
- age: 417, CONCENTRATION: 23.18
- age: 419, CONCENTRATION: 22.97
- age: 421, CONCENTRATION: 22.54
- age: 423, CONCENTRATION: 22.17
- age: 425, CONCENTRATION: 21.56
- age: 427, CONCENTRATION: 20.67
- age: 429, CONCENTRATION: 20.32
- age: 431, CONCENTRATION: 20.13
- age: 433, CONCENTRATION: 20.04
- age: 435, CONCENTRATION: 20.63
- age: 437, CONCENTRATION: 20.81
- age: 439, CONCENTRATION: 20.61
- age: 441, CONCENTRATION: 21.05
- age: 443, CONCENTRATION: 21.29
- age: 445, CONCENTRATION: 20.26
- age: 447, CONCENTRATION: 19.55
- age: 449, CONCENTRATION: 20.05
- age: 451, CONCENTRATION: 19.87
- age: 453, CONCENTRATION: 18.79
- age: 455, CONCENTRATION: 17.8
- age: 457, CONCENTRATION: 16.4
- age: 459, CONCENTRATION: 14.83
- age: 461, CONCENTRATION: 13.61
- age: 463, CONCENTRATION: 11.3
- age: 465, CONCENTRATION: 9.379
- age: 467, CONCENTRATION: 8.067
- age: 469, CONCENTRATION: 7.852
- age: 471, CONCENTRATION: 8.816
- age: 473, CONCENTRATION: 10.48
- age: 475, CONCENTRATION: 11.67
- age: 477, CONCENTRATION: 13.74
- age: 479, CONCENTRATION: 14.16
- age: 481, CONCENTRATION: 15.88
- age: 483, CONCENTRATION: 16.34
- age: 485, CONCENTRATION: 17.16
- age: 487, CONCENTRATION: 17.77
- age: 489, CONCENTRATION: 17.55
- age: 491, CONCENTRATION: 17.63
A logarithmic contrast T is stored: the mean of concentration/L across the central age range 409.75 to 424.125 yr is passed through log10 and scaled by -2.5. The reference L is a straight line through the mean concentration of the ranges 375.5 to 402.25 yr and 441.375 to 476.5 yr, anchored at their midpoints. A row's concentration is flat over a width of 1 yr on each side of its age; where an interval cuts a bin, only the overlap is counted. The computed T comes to -0.13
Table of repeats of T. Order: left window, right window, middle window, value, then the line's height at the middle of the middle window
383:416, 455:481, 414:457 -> -0.104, 19.1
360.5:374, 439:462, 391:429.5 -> -0.229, 20.7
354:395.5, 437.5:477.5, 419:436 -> -0.150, 18.4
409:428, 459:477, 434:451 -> -0.191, 17.3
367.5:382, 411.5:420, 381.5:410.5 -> -0.152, 23.4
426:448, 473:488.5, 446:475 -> 0.262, 17.5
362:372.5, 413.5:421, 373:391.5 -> -0.026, 23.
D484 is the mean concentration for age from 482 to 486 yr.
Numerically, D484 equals 16.8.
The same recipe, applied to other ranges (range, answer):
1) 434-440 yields 20.7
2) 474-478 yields 12.7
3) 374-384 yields 22.7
